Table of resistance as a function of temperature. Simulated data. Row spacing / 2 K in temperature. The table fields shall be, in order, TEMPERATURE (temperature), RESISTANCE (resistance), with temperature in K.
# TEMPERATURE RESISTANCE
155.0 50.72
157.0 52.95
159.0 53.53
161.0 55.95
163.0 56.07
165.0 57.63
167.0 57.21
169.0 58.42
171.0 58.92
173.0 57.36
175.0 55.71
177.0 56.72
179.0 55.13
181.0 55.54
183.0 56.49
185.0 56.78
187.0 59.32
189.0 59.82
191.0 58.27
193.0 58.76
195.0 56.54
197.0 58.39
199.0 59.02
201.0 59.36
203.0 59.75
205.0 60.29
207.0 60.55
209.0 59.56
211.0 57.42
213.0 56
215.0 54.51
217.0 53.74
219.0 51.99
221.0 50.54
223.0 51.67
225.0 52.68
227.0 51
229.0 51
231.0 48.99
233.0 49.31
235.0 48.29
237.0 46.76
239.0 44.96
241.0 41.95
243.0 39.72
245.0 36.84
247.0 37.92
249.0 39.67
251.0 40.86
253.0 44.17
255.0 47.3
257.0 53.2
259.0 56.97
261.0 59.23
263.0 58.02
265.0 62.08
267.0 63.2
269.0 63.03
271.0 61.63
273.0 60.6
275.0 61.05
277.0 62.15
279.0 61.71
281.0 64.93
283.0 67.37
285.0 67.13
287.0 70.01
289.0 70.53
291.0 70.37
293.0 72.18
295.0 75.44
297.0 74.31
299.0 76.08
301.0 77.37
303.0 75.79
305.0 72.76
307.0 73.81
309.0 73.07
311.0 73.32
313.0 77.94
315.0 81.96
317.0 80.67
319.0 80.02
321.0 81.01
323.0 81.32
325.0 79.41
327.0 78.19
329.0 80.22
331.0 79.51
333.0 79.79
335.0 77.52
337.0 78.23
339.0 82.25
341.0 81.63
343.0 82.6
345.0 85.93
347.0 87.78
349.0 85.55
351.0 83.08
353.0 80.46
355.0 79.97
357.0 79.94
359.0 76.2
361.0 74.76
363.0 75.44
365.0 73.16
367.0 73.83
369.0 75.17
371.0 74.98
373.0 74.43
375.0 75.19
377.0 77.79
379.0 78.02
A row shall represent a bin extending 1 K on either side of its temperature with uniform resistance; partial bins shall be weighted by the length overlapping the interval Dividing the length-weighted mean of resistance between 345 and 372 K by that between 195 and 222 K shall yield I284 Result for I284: 1.38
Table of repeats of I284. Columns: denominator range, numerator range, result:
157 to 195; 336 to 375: 1.39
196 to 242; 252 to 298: 1.18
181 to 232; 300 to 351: 1.42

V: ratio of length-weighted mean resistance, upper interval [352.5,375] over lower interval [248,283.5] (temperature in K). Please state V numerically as 1.34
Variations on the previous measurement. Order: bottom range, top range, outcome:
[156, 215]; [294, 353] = 1.38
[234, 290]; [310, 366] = 1.46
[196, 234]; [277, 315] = 1.31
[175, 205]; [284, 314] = 1.27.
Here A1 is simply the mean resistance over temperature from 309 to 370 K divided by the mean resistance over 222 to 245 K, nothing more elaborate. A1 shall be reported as 1.68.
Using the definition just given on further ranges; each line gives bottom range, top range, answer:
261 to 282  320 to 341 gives 1.29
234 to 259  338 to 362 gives 1.86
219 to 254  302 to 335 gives 1.70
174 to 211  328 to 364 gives 1.39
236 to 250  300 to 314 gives 1.82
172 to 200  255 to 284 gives 1.06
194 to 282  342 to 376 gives 1.47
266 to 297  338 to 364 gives 1.22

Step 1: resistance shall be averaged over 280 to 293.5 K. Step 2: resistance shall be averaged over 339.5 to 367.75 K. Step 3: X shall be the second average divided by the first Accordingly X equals 1.2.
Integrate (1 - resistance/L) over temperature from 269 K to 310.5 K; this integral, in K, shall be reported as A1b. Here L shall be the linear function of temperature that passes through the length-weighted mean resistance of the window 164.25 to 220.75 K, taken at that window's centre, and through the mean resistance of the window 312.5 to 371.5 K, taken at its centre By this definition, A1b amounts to 1.5 K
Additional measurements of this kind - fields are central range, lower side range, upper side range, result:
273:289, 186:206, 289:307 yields 1.5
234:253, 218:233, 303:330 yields 4.8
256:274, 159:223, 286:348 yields 2.5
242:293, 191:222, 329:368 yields 7.7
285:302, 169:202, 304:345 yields 0.3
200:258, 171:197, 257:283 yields 9.0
